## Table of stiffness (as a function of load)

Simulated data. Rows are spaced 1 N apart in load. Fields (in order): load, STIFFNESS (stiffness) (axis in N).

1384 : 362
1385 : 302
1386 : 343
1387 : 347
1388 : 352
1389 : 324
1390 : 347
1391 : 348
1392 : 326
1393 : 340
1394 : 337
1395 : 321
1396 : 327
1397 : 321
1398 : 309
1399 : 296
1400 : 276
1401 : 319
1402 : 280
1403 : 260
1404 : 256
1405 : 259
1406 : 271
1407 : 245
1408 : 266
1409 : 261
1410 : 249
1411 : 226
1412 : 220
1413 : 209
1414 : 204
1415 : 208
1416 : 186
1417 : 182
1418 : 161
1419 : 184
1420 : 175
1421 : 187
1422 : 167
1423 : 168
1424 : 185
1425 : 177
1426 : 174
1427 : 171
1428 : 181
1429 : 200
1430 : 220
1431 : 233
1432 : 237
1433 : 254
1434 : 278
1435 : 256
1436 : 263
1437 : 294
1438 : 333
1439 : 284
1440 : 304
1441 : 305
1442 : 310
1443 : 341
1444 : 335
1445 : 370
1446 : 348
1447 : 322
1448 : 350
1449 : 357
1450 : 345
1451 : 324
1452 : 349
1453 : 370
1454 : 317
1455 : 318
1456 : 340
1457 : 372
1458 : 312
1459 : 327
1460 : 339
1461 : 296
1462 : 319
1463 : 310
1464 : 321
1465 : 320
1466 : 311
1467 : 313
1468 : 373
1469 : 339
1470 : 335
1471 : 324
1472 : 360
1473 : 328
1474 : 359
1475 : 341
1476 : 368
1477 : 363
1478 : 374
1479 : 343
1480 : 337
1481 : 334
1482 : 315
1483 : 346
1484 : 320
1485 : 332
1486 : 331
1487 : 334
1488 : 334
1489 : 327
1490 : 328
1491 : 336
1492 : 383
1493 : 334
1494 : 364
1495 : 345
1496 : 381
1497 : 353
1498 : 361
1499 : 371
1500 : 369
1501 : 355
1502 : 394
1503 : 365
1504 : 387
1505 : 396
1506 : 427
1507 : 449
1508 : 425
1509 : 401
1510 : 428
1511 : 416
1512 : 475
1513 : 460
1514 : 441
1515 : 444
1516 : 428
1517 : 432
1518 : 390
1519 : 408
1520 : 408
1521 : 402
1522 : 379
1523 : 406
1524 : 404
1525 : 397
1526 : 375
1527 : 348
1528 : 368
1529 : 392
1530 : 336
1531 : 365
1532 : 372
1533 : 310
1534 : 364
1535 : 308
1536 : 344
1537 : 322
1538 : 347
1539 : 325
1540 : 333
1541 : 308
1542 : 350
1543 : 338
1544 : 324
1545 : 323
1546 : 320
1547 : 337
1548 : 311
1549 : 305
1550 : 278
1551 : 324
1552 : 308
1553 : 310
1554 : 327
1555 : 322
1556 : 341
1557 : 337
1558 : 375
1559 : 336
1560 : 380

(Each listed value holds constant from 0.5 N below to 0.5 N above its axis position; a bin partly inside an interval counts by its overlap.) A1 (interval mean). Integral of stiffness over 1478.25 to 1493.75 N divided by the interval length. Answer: 337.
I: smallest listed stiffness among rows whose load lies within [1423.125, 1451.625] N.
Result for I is 171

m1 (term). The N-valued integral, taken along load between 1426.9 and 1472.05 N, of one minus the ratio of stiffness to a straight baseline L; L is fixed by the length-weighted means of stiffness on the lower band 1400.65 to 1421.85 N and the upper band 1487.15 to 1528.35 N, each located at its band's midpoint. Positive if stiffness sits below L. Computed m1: -2.6 N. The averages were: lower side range 227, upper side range 390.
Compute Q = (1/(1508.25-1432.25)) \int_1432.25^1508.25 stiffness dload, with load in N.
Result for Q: 339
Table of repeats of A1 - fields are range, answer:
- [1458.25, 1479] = 336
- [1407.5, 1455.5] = 257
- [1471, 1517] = 373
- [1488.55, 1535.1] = 386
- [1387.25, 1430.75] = 249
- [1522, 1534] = 370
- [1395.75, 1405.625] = 289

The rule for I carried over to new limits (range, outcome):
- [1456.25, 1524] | 296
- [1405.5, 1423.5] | 161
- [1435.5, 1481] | 263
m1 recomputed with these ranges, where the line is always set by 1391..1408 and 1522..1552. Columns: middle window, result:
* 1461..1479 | -0.96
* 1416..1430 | 5.75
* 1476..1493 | -0.80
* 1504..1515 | -3.19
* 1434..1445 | 0.21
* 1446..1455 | -0.77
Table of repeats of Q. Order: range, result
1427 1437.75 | 240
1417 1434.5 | 197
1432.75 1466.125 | 321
